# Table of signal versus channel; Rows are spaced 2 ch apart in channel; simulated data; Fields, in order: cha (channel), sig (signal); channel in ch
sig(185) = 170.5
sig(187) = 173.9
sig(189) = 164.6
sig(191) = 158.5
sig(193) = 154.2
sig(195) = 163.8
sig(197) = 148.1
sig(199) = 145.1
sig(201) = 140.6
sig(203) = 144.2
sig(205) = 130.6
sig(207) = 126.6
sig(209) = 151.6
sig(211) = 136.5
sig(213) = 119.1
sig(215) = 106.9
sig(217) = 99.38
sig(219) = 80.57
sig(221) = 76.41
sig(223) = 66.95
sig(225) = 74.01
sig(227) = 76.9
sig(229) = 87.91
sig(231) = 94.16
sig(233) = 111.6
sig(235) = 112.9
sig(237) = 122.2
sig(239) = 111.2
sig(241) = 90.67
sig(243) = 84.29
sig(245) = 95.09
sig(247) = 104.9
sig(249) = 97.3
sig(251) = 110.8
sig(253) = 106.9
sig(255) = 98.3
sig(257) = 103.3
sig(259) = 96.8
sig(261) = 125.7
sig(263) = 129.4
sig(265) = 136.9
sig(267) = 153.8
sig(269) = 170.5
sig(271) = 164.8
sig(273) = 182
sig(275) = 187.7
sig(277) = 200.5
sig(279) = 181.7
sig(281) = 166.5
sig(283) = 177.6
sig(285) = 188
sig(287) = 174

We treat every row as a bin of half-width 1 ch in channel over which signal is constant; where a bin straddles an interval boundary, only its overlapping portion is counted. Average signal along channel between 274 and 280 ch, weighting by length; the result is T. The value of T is 190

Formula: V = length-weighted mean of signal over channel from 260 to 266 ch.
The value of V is 131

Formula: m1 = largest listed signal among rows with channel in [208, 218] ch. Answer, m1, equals 151.6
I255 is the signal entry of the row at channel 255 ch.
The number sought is 98.3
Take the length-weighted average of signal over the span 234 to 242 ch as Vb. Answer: 109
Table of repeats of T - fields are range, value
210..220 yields 108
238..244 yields 95.4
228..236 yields 102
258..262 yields 111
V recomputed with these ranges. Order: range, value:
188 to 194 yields 159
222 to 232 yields 80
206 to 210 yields 139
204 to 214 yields 133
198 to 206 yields 140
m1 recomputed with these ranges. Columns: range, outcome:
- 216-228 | 99.38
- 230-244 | 122.2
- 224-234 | 111.6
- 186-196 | 173.9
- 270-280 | 200.5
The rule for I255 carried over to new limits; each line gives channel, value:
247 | 104.9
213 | 119.1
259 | 96.8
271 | 164.8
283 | 177.6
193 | 154.2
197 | 148.1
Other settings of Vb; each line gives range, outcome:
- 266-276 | 172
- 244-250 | 99.1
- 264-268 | 145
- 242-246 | 89.7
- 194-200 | 152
